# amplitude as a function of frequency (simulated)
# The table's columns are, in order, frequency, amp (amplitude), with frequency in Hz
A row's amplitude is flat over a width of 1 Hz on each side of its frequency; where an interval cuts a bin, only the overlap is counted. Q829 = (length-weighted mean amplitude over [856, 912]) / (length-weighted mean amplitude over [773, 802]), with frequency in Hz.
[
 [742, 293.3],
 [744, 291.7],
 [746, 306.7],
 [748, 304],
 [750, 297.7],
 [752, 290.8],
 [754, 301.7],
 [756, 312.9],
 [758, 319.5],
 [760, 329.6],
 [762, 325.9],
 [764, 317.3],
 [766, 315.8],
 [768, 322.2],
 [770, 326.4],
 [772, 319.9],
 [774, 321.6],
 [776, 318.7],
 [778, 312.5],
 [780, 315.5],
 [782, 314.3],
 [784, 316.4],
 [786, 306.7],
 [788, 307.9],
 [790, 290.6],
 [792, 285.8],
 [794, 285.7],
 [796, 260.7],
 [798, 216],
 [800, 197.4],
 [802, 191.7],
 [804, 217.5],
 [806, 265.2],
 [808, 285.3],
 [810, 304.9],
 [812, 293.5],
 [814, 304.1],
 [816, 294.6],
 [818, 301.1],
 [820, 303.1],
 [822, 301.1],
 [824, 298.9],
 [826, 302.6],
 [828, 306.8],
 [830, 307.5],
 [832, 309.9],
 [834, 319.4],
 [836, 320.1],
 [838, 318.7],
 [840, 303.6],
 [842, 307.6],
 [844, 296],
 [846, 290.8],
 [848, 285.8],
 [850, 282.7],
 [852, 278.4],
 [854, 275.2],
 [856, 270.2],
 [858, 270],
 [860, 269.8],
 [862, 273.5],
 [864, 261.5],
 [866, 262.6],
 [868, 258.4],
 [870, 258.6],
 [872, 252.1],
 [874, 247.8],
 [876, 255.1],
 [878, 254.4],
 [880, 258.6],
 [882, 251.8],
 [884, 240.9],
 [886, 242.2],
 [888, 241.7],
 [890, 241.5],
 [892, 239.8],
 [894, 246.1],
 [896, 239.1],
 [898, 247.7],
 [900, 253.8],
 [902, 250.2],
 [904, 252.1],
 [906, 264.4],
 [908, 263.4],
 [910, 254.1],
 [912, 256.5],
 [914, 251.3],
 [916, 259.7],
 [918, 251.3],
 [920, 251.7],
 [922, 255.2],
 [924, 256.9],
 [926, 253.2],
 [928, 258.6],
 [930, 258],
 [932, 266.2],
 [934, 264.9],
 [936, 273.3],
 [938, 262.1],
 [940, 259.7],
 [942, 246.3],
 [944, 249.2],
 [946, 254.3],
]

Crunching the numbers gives 0.89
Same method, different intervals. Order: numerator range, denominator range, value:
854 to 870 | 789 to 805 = 1.10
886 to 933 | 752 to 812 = 0.86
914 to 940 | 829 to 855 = 0.86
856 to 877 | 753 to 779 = 0.82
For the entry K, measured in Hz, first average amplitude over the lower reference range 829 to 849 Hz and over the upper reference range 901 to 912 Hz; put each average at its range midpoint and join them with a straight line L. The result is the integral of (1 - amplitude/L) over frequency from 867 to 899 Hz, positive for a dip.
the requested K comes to 2.97 Hz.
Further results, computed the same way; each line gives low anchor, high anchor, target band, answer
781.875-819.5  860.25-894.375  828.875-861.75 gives -3.9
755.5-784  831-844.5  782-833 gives 5.2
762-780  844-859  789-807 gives 3.6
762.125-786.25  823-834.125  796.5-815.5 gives 3.5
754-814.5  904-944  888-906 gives 1.2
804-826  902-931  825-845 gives -1.7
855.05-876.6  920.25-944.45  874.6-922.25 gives 1.7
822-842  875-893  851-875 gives 0.7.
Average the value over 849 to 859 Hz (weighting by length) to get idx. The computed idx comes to 275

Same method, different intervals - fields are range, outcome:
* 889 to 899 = 243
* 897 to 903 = 251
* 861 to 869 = 264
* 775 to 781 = 316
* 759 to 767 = 322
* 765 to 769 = 319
